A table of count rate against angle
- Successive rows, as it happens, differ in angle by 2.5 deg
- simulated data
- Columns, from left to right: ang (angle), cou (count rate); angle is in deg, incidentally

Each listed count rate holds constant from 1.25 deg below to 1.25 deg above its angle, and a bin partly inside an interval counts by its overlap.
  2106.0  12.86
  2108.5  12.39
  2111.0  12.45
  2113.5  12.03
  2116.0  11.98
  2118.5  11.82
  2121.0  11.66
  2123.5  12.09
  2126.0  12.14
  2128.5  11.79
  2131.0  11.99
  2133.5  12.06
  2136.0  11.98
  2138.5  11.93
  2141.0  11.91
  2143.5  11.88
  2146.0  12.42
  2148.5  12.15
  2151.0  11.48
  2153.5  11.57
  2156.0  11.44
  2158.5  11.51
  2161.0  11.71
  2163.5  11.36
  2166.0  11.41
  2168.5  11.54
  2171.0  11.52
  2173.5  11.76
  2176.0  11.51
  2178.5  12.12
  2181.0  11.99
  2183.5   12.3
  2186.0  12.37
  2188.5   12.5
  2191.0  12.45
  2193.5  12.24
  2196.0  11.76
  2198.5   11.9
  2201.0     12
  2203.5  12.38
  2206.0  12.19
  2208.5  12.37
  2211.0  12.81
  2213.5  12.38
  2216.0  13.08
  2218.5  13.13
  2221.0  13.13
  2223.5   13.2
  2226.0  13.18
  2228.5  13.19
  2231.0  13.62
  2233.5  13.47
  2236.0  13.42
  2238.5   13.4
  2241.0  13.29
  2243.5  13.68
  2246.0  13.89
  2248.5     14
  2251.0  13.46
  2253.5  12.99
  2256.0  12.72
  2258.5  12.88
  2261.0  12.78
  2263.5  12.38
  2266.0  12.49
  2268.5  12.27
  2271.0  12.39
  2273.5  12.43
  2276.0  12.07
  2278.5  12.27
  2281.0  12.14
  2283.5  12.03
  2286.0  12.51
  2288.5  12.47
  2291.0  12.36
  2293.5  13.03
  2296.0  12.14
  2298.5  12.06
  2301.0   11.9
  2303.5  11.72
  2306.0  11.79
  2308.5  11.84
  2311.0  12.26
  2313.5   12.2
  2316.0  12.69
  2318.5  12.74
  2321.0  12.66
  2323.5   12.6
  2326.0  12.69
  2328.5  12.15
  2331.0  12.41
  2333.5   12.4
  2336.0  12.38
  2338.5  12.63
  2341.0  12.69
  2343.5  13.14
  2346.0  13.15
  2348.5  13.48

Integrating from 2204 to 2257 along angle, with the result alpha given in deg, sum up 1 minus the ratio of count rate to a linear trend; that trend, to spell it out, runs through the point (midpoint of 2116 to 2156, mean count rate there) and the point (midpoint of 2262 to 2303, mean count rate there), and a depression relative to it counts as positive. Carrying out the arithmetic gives -4.4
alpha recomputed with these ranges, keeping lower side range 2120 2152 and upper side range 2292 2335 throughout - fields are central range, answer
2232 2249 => -2.0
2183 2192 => -0.3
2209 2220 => -0.6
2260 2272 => -0.2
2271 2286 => 0.0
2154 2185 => 0.9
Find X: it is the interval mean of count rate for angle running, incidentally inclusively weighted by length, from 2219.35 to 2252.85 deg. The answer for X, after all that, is 13.4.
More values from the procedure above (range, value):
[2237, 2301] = 12.7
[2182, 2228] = 12.5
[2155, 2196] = 11.9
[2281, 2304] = 12.3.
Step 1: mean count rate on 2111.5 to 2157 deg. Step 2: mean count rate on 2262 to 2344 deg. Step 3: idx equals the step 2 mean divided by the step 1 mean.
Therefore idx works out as 1.0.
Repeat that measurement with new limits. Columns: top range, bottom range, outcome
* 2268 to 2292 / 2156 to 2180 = 1.06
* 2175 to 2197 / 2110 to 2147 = 1.01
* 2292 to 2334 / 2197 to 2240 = 0.96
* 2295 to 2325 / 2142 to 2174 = 1.05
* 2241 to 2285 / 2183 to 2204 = 1.05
